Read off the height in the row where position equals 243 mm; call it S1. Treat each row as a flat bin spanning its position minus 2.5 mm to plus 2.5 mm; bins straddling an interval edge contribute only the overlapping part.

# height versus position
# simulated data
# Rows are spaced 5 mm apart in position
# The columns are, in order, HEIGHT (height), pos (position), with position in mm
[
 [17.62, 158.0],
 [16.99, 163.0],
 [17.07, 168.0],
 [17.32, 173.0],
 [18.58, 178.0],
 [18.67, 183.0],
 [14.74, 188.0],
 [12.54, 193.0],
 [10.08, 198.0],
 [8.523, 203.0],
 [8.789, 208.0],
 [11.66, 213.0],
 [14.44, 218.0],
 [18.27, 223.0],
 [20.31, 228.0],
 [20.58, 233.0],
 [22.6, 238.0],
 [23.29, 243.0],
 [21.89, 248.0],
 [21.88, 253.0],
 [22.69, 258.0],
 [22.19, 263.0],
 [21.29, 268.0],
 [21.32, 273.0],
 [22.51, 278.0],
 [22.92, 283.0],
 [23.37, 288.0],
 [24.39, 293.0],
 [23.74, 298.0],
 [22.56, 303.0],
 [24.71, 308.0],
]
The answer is 23.29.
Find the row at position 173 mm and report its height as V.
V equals 17.32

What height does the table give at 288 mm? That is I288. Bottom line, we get 23.37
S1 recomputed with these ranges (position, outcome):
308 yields 24.71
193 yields 12.54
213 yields 11.66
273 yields 21.32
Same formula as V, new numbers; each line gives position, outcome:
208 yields 8.789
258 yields 22.69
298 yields 23.74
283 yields 22.92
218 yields 14.44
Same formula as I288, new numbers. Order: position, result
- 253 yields 21.88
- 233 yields 20.58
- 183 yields 18.67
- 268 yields 21.29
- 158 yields 17.62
